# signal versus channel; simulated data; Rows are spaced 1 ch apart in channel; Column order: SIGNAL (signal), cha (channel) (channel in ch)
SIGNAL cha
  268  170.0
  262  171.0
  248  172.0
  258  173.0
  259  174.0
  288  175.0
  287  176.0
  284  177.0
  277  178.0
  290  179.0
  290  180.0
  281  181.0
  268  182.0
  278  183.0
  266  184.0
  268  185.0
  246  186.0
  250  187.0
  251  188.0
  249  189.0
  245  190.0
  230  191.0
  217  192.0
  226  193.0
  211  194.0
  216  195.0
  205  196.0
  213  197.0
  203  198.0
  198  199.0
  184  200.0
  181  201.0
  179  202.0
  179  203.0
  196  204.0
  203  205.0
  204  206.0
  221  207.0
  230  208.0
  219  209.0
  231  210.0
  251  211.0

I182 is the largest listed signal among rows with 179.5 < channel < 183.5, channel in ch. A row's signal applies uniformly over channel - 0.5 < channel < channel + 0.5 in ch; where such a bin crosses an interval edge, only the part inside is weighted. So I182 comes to 290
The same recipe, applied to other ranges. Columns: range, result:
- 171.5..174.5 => 259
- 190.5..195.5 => 230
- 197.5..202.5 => 203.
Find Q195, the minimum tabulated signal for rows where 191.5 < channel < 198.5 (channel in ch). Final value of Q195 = 203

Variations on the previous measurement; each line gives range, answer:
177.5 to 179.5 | 277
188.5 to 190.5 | 245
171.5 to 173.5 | 248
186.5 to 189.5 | 249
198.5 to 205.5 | 179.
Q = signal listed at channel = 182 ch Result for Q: 268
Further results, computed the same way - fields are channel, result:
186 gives 246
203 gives 179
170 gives 268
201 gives 181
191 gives 230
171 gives 262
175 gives 288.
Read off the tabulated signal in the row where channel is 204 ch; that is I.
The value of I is 196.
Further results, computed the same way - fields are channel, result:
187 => 250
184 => 266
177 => 284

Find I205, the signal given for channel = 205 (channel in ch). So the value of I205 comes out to 203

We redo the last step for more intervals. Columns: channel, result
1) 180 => 290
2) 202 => 179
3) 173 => 258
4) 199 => 198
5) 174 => 259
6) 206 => 204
